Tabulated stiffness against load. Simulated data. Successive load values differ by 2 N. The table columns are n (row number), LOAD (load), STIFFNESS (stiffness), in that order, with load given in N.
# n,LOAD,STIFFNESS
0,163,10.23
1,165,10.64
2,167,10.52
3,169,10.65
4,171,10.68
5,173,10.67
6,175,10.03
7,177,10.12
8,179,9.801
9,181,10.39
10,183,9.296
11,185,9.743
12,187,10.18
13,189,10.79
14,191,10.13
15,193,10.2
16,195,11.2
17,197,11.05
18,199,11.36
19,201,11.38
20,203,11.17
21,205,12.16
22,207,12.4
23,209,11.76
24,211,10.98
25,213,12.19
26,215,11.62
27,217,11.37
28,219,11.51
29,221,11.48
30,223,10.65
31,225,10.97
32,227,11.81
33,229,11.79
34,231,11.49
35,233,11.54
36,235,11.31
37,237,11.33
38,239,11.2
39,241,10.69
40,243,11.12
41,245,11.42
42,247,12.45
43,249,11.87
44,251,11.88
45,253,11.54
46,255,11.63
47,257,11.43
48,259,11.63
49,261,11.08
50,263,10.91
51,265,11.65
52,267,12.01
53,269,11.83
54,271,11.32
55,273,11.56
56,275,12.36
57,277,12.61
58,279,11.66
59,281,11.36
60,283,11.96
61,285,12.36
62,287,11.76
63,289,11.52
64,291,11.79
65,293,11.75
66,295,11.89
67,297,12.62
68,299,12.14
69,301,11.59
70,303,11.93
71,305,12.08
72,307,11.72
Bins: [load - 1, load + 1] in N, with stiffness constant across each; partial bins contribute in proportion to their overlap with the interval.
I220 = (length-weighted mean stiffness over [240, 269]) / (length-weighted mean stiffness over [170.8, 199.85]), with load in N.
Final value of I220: 1.1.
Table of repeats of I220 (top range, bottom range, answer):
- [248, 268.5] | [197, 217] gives 1.00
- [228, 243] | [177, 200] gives 1.09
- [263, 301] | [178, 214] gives 1.09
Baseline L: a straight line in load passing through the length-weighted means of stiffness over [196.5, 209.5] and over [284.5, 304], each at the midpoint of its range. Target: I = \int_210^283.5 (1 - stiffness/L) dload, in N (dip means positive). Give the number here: 1.4 N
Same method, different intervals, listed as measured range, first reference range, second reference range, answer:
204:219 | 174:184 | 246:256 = -1.3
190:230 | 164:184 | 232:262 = -1.8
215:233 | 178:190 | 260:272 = -1.1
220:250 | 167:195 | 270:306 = -0.9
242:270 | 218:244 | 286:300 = -0.1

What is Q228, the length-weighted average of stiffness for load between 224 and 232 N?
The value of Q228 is 11.5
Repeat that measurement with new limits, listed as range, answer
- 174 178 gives 10.1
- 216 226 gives 11.2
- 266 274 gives 11.7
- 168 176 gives 10.5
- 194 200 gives 11.2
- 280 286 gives 11.9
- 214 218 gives 11.5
